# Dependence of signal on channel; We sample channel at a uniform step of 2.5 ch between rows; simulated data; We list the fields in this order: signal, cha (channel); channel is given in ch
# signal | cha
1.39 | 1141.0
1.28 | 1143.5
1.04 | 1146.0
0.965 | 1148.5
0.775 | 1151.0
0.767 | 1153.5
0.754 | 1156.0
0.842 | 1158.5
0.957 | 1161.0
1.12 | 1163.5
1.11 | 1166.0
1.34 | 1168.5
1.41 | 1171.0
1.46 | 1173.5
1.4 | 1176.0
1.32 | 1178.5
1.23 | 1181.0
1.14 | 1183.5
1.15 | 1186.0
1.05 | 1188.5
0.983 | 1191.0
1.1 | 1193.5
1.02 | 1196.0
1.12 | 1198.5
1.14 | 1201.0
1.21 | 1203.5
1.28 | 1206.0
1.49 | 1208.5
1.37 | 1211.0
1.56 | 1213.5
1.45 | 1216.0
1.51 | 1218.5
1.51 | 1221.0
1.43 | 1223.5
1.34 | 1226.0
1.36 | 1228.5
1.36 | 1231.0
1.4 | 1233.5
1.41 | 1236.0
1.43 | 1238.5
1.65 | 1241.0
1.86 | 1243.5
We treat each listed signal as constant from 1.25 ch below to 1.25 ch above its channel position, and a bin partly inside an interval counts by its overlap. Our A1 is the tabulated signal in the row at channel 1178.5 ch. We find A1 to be 1.32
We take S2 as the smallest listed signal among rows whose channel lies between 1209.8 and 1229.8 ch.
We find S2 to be 1.34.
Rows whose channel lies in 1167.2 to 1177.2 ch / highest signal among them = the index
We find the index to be 1.46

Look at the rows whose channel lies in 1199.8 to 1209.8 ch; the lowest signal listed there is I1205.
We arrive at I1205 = 1.14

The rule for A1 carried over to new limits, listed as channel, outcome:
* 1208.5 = 1.49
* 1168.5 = 1.34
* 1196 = 1.02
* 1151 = 0.775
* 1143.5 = 1.28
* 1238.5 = 1.43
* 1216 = 1.45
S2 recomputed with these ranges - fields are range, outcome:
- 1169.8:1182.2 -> 1.23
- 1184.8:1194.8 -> 0.983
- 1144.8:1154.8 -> 0.767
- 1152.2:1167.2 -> 0.754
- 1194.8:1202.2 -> 1.02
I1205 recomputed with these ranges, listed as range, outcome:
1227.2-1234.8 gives 1.36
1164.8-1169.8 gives 1.11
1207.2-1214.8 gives 1.37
